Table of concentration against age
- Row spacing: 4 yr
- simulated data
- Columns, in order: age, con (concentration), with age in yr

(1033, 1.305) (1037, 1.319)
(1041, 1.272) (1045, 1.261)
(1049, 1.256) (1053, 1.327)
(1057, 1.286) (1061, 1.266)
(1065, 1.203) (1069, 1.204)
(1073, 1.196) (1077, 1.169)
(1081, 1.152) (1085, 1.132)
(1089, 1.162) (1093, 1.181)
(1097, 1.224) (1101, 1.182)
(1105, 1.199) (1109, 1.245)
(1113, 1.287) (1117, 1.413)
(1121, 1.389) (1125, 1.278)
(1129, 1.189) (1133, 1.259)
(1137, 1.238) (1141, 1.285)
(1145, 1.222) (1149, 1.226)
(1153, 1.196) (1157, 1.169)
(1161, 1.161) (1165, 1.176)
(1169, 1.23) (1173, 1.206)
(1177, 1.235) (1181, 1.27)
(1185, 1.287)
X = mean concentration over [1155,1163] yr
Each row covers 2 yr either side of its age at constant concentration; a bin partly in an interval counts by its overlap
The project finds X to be 1.17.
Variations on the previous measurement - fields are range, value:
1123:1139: 1.24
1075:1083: 1.16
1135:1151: 1.24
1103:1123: 1.31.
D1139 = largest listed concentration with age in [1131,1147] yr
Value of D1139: 1.285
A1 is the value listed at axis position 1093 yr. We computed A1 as 1.181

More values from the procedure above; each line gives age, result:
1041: 1.272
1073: 1.196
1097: 1.224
